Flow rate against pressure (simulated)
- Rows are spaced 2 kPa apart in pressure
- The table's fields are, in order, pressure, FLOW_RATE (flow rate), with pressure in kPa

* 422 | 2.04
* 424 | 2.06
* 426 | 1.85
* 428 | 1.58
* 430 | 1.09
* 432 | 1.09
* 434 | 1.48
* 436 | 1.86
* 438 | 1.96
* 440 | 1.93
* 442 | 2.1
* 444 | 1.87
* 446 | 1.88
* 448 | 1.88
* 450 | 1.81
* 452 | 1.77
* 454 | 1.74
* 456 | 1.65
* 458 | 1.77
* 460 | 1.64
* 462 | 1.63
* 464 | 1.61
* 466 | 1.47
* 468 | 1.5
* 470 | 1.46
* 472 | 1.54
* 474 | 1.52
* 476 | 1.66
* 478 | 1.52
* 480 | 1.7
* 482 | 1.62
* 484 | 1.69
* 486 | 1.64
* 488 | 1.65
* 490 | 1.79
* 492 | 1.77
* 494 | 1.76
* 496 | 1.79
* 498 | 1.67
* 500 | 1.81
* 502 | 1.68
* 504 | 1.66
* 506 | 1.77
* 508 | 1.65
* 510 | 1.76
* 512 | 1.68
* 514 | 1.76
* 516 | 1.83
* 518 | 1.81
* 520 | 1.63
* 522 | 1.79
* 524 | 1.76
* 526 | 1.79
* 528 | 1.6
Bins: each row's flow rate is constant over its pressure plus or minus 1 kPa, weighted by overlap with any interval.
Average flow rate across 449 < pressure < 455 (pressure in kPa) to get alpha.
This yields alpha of 1.77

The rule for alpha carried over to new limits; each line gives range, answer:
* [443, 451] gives 1.86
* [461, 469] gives 1.55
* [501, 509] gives 1.69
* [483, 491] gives 1.69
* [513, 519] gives 1.8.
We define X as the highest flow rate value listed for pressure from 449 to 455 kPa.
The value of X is 1.81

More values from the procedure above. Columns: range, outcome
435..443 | 2.1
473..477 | 1.66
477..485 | 1.7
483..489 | 1.69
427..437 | 1.86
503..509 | 1.77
